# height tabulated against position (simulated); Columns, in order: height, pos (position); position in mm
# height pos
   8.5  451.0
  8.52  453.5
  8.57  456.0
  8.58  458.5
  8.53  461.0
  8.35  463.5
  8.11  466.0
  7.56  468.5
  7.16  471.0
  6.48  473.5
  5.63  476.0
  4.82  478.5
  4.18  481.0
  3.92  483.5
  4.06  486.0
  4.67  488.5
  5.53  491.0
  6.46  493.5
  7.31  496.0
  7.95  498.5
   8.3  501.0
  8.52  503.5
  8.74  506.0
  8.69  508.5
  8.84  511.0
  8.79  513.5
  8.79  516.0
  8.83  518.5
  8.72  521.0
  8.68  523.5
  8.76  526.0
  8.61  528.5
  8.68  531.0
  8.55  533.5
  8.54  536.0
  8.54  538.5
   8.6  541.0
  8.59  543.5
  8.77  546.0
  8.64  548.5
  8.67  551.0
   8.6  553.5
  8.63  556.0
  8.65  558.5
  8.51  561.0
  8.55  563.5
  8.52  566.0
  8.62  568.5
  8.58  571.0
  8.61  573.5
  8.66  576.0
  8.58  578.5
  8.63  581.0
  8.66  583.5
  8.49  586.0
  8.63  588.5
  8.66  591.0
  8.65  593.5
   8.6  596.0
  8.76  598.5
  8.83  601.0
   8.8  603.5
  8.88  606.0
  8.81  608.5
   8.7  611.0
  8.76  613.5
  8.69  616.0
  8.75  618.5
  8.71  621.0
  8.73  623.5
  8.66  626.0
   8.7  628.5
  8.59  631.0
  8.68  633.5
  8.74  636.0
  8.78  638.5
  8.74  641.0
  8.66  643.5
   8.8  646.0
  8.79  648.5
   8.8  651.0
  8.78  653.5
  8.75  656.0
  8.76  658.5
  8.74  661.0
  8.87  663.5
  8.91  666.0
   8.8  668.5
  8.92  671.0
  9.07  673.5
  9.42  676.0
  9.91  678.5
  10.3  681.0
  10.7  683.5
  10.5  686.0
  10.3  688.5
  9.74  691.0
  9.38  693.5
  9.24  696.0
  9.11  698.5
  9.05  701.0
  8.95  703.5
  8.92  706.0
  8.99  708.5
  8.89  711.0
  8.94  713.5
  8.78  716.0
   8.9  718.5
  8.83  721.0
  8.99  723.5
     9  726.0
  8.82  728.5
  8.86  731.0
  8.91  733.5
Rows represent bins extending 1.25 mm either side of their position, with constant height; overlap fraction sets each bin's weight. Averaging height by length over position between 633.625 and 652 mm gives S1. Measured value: 8.75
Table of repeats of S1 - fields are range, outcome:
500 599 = 8.64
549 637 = 8.66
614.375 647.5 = 8.71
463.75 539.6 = 7.42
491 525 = 8.25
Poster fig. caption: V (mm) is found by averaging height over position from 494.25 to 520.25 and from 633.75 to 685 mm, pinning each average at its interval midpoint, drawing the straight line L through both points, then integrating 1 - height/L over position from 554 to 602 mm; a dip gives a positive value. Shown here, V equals 0.6 mm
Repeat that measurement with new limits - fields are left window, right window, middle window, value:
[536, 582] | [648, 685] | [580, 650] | 1.54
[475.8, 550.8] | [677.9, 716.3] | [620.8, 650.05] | 0.50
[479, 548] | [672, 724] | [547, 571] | -1.43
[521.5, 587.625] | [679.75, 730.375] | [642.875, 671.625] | 0.92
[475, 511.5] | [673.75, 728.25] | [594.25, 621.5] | -2.34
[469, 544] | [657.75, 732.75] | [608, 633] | -0.55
